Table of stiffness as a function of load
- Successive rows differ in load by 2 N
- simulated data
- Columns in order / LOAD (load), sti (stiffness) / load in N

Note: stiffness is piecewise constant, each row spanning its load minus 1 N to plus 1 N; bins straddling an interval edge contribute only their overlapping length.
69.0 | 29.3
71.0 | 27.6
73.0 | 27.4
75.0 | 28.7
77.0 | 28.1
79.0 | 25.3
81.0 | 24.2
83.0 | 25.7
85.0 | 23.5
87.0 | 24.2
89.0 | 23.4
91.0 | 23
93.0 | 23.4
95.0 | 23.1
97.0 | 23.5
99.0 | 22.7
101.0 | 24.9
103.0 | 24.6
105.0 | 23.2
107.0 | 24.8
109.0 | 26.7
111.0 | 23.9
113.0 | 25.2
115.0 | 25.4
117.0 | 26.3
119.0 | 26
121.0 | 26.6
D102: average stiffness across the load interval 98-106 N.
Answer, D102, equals 23.9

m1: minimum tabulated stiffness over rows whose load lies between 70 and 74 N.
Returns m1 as 27.4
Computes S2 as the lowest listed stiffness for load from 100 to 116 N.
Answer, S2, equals 23.2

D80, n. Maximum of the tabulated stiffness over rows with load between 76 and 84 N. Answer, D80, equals 28.1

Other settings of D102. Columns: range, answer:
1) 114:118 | 25.9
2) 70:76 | 27.9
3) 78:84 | 25.1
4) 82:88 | 24.5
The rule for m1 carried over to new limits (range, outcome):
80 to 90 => 23.4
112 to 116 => 25.2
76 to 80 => 25.3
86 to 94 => 23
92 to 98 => 23.1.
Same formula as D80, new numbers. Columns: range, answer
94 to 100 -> 23.5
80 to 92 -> 25.7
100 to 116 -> 26.7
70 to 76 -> 28.7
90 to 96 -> 23.4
